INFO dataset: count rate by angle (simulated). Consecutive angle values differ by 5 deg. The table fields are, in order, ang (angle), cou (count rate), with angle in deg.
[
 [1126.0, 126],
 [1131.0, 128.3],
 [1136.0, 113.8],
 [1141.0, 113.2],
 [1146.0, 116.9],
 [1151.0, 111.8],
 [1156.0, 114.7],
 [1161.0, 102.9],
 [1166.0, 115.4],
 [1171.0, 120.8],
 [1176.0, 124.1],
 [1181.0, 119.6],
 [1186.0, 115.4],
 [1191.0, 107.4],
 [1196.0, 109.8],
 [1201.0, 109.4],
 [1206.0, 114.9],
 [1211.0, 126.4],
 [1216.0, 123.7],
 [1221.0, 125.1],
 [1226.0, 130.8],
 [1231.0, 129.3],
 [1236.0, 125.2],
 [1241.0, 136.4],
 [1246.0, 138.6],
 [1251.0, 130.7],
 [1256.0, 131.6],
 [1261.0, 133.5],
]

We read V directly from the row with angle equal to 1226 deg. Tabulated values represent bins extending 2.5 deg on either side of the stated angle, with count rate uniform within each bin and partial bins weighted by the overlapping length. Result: 130.8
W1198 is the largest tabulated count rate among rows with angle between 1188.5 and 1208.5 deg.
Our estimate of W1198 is 114.9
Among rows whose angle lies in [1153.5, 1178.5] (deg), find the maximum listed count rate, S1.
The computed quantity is 124.1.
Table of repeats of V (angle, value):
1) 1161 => 102.9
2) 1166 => 115.4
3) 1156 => 114.7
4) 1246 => 138.6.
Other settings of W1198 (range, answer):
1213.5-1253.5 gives 138.6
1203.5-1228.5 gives 130.8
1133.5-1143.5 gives 113.8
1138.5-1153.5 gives 116.9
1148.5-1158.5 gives 114.7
